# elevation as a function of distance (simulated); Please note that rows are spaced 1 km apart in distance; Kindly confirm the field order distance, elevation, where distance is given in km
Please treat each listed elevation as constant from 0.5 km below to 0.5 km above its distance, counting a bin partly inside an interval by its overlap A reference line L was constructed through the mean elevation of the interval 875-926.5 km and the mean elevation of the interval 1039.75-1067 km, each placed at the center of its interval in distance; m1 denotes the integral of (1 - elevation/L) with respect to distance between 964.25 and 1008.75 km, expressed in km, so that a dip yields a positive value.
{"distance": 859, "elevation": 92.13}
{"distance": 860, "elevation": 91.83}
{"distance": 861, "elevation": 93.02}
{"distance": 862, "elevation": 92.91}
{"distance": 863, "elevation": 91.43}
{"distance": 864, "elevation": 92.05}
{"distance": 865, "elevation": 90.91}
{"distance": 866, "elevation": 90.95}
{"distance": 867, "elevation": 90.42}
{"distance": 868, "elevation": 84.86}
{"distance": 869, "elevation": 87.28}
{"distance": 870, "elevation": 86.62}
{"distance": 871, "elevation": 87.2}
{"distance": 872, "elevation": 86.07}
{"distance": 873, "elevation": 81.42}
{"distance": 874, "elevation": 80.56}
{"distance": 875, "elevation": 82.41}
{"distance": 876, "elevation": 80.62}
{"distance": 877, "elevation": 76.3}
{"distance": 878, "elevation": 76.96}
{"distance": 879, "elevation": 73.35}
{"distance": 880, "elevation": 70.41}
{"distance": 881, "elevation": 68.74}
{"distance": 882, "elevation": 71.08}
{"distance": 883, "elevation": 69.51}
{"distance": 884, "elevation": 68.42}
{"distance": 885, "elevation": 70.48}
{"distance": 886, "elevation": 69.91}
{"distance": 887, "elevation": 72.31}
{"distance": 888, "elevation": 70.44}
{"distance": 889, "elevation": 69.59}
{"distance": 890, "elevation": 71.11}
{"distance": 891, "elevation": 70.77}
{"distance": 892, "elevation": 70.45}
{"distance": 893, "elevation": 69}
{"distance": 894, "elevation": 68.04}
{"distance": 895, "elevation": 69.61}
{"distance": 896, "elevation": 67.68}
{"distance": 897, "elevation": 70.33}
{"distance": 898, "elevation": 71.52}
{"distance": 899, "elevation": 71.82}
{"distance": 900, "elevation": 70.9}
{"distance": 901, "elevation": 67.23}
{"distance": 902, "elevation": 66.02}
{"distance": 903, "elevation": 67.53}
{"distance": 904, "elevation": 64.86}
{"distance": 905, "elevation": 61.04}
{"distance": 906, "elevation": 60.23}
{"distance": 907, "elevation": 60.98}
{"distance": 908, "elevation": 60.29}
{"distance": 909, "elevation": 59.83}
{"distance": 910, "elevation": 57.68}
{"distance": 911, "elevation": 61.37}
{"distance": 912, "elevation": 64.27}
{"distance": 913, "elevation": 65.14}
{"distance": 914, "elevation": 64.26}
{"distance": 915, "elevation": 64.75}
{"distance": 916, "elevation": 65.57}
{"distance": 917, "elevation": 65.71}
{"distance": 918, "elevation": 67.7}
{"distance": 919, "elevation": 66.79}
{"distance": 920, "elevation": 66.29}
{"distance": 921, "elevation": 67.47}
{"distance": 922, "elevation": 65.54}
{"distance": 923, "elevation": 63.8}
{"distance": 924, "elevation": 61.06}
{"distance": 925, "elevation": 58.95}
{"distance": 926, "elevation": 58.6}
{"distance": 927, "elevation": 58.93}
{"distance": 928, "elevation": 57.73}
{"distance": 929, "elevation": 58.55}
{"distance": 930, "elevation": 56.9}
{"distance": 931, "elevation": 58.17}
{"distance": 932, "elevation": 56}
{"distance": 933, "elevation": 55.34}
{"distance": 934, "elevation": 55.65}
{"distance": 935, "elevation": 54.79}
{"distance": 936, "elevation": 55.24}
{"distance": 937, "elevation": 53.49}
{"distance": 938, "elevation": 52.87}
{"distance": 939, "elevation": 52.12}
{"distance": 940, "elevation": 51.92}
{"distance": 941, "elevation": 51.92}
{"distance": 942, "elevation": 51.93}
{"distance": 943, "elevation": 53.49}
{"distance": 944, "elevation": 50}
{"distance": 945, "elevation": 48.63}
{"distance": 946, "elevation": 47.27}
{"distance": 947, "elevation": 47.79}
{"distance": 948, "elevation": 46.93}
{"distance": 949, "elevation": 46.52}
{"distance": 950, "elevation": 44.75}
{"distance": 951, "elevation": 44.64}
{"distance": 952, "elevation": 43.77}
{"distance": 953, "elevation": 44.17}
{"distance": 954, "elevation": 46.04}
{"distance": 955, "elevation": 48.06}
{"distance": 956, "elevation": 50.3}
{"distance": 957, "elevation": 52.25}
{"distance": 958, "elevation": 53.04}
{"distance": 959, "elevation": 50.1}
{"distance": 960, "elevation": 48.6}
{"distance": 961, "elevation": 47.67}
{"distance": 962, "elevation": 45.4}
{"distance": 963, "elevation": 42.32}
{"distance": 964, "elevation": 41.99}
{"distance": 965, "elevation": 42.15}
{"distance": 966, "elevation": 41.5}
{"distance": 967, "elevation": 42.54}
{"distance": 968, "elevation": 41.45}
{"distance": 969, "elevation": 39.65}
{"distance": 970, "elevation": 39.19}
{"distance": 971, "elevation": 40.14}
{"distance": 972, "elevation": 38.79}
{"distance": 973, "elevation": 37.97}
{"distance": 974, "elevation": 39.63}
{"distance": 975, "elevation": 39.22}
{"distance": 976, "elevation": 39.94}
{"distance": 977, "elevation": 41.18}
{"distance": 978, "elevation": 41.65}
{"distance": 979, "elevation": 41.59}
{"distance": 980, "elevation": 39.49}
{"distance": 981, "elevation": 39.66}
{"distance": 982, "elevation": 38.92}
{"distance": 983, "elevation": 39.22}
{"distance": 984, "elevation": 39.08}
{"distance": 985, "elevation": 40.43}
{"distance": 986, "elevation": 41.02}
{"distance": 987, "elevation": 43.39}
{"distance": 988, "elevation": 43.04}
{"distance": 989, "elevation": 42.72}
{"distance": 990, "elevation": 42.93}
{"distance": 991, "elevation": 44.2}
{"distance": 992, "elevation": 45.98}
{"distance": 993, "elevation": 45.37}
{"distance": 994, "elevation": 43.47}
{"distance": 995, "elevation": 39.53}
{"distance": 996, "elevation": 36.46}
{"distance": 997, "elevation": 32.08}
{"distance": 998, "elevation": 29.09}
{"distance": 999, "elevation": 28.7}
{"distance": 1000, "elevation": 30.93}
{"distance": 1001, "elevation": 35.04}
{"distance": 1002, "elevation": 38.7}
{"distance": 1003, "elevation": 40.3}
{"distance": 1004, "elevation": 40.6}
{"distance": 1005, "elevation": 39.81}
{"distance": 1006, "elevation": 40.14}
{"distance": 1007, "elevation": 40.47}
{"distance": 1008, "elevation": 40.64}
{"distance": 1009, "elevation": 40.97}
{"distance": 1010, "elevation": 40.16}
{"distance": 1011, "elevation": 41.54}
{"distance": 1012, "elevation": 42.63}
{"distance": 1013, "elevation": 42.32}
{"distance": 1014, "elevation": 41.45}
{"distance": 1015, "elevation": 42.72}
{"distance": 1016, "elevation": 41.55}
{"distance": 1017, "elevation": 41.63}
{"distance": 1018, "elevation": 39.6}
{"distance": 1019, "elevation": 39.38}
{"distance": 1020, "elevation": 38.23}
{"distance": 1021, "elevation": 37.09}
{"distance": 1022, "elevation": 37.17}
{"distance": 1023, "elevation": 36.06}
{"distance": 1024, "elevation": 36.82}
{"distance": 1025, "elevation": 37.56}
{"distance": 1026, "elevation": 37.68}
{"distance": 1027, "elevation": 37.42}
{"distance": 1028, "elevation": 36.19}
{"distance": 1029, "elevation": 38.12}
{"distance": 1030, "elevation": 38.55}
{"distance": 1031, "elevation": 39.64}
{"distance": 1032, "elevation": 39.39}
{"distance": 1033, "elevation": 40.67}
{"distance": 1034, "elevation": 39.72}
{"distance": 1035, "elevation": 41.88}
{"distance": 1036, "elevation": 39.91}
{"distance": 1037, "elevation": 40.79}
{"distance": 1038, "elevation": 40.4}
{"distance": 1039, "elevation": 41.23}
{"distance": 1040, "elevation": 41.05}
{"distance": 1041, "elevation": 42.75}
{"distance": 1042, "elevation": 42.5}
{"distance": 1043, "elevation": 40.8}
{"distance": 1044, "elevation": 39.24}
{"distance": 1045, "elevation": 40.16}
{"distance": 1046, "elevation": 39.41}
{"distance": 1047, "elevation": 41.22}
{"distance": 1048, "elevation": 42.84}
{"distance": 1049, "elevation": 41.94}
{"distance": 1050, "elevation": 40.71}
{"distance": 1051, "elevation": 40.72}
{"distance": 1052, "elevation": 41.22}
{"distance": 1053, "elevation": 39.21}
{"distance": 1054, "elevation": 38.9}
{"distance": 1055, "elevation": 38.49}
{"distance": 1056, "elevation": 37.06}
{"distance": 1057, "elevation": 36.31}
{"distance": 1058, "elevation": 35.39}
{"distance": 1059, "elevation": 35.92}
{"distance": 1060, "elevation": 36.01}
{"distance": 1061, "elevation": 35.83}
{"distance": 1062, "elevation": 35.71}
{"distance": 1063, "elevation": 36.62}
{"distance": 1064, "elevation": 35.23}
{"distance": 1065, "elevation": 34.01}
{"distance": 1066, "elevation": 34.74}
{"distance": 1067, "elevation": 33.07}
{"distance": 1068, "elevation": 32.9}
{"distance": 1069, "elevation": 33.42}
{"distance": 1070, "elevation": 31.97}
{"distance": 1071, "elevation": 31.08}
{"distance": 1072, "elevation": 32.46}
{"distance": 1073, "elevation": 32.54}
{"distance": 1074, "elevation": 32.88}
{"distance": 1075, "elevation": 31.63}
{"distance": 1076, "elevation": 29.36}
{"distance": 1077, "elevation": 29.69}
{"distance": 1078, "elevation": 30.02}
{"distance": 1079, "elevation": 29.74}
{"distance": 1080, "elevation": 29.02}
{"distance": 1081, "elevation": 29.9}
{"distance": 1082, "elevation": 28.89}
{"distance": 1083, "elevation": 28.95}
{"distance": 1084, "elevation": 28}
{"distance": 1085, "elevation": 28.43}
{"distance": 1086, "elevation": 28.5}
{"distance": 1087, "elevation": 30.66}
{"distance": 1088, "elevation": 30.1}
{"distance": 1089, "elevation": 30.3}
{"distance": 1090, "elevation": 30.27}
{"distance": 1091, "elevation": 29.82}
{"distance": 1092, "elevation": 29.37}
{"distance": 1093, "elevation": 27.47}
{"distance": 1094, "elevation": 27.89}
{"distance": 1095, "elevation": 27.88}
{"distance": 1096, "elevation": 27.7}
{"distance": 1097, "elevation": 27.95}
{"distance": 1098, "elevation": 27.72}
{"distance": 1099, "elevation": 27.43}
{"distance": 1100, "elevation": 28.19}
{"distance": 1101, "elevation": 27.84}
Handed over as 9.92 km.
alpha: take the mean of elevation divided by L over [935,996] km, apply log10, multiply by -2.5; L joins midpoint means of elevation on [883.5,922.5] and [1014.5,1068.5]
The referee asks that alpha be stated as 0.205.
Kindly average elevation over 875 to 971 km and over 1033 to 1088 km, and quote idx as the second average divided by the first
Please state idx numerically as 0.61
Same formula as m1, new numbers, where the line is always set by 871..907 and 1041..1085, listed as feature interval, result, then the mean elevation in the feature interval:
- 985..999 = 2.7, 40.3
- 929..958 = 4.4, 50.9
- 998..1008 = 2.2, 37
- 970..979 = 2.3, 39.9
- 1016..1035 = 2.0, 38.6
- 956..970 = 2.7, 45.2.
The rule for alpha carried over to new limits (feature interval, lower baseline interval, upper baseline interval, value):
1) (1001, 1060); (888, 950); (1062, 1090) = 0.00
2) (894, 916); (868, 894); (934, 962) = 0.01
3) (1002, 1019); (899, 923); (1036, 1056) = 0.15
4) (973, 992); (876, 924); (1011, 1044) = 0.20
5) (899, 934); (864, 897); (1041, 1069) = 0.10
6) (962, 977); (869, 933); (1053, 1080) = 0.31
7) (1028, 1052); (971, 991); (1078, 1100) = -0.19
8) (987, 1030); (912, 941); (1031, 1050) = 0.18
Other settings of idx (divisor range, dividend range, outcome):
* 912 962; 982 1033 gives 0.71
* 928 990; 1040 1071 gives 0.81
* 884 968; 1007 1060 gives 0.68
